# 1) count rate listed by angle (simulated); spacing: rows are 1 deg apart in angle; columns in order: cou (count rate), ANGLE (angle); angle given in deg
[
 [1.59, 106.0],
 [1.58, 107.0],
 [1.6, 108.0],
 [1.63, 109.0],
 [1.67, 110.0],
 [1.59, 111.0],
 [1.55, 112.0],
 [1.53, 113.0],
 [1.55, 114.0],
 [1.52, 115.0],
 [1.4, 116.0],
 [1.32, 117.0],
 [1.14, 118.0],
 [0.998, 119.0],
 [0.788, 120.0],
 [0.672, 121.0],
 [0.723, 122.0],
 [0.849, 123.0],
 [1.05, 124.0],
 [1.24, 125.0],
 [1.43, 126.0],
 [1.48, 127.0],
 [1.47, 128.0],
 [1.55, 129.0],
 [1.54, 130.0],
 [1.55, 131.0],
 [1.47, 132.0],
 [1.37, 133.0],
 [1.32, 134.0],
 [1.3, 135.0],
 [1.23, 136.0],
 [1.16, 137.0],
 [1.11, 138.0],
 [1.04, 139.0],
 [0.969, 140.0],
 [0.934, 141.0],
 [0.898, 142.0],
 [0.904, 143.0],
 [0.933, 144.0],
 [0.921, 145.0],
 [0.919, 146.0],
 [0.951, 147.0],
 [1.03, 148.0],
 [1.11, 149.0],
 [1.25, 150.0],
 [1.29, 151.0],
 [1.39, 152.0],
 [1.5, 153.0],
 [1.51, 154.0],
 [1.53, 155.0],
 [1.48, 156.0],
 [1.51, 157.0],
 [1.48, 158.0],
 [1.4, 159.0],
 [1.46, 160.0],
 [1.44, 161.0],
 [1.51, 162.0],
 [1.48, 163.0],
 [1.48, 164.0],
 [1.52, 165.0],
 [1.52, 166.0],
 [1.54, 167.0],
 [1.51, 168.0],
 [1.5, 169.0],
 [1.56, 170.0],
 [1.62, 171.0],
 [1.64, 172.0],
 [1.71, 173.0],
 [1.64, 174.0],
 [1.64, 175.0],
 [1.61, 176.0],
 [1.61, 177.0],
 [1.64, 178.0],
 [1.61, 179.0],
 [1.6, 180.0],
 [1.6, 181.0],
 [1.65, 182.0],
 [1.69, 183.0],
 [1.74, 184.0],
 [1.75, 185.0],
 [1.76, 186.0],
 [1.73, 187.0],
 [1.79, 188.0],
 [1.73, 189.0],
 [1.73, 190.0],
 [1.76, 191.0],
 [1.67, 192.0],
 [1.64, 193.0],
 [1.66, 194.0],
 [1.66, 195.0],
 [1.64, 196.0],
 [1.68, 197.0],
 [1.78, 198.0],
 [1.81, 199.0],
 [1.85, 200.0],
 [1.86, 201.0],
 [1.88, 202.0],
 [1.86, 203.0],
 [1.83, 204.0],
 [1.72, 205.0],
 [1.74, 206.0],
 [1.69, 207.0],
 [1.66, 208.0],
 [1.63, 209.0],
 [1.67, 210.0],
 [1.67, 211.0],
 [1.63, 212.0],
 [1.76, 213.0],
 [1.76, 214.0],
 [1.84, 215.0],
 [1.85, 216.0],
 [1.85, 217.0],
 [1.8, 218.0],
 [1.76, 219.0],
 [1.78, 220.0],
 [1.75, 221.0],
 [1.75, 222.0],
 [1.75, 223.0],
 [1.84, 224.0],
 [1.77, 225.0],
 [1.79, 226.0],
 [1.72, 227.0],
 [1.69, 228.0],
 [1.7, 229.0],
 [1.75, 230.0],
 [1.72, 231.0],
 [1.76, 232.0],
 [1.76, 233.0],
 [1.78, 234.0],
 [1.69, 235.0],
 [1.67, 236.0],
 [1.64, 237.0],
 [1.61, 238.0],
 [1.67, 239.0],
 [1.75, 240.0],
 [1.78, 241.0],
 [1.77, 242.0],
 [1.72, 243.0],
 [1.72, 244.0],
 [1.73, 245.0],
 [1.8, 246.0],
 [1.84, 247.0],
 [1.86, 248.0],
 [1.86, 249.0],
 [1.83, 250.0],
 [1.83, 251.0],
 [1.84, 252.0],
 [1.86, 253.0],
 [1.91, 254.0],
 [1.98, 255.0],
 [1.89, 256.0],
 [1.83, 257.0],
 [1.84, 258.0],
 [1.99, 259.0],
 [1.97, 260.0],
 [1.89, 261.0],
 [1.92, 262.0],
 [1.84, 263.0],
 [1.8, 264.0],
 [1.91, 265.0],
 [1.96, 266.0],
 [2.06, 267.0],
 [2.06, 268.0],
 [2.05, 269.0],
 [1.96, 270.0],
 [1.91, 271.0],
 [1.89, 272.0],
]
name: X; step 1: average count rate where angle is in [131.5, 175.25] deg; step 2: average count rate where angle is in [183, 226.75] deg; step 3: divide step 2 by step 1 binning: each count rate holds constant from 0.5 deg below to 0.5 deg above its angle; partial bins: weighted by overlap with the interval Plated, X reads 1.31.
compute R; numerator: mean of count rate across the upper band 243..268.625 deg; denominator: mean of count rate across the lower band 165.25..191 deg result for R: 1.1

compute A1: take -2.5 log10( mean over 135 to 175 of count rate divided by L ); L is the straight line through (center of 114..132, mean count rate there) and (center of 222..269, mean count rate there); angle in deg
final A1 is 0.05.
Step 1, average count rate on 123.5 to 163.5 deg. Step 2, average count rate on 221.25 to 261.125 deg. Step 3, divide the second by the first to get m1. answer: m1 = 1.4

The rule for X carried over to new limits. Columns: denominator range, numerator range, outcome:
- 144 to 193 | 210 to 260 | 1.18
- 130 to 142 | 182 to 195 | 1.40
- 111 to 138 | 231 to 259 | 1.40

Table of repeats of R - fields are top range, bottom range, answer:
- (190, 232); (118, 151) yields 1.54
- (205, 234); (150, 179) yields 1.15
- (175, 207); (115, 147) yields 1.49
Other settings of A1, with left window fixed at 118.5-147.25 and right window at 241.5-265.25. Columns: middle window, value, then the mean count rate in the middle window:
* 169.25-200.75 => -0.168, 1.68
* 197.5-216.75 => -0.124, 1.76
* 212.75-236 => -0.056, 1.76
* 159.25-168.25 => -0.137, 1.49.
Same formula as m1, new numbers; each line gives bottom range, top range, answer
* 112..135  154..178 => 1.21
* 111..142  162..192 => 1.31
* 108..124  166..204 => 1.33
